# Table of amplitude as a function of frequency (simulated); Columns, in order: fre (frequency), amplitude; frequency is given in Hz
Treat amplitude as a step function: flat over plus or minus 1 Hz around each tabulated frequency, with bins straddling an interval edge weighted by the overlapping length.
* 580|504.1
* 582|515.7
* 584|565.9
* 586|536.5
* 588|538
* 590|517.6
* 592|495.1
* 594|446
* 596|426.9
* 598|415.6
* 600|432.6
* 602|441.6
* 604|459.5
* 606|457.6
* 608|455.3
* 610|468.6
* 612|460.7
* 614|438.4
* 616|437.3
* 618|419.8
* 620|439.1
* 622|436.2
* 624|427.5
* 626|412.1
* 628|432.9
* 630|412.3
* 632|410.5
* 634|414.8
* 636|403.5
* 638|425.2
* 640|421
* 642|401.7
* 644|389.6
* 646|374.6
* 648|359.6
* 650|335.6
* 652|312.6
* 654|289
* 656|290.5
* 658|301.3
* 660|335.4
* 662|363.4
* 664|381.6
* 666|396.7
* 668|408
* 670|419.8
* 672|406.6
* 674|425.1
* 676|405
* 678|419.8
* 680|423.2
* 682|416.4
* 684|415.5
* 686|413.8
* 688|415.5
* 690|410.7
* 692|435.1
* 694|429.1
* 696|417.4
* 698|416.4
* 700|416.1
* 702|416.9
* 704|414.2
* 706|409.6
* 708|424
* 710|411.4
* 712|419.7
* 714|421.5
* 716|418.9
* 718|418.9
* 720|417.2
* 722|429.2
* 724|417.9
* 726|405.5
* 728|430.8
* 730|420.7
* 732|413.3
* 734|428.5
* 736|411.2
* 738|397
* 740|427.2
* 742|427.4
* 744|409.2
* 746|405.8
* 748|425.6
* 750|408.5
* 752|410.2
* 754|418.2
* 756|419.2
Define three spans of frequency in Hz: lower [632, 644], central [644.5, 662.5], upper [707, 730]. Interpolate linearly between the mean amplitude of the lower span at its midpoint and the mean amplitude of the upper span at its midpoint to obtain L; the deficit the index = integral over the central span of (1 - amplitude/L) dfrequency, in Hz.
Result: 3.61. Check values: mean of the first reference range 411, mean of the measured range 330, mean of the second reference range 420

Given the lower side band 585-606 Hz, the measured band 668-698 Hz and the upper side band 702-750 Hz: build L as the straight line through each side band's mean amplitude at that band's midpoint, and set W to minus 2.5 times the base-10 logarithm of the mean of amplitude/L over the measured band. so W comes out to 0.04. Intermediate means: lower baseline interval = 470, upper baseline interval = 417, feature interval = 418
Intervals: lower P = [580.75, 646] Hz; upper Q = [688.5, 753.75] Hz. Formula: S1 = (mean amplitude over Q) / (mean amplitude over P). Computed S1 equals 0.93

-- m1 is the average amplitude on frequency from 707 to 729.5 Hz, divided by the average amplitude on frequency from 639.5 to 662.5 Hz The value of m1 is 1.21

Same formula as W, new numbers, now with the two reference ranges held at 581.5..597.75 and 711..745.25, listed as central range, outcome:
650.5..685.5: 0.20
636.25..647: 0.17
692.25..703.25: 0.04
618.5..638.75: 0.14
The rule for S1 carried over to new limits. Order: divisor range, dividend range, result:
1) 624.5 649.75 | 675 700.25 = 1.04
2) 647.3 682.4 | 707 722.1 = 1.13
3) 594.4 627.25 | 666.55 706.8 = 0.95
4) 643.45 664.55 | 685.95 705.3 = 1.24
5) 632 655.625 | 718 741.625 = 1.12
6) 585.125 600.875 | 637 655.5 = 0.77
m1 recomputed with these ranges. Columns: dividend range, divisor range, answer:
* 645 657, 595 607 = 0.74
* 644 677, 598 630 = 0.83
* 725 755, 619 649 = 1.01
